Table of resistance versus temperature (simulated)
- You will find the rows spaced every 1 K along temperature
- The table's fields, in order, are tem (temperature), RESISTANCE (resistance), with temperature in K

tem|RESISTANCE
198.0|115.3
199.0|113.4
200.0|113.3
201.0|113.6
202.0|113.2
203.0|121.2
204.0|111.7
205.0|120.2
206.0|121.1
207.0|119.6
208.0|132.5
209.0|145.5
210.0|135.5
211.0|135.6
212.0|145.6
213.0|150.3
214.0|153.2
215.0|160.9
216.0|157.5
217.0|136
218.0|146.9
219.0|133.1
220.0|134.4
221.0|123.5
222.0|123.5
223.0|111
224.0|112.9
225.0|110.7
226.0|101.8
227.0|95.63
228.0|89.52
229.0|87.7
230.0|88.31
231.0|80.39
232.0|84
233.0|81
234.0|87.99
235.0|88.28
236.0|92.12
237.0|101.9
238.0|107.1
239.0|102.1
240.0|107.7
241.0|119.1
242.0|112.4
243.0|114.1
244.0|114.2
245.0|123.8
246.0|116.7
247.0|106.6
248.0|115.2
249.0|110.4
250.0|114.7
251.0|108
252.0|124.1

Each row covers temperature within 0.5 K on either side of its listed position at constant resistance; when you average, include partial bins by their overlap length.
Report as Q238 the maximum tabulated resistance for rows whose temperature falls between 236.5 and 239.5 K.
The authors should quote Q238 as 107.1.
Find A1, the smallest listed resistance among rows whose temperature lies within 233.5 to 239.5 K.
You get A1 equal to 87.99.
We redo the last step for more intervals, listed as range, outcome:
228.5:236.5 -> 80.39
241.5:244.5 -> 112.4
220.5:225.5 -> 110.7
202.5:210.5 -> 111.7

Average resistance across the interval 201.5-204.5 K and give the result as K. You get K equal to 115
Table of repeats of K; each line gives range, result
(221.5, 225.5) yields 115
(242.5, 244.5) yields 114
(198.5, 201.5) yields 113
